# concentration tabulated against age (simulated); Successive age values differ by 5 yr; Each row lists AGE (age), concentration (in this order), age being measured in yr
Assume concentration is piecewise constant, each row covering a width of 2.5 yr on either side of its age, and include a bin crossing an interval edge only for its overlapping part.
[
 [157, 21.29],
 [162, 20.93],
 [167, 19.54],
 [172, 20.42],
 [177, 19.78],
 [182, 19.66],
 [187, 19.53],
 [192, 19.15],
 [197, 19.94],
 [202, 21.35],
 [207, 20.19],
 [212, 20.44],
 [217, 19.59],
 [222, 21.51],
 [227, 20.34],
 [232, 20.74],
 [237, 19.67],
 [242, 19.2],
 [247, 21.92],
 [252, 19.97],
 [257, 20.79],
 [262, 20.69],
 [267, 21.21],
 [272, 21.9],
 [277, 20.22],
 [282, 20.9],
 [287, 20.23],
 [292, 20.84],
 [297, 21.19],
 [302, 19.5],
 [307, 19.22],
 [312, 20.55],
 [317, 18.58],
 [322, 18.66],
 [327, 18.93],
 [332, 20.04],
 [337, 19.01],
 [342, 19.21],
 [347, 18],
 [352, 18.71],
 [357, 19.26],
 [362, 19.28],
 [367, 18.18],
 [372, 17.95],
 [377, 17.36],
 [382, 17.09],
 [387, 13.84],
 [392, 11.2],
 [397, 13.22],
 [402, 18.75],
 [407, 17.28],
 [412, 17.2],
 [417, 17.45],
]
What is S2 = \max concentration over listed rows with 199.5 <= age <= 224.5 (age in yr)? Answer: 21.51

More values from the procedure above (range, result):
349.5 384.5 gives 19.28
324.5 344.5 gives 20.04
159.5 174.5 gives 20.93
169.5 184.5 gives 20.42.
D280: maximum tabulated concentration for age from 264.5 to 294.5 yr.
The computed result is 21.9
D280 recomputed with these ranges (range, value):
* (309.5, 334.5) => 20.55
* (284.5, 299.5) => 21.19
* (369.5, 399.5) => 17.95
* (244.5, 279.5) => 21.92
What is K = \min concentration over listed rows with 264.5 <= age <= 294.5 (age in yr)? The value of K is 20.22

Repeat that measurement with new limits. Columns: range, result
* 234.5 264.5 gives 19.2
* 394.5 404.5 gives 13.22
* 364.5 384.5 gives 17.09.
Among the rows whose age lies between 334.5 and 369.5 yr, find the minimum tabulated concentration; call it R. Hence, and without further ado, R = 18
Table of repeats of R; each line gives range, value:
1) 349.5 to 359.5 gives 18.71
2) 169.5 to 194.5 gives 19.15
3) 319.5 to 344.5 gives 18.66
